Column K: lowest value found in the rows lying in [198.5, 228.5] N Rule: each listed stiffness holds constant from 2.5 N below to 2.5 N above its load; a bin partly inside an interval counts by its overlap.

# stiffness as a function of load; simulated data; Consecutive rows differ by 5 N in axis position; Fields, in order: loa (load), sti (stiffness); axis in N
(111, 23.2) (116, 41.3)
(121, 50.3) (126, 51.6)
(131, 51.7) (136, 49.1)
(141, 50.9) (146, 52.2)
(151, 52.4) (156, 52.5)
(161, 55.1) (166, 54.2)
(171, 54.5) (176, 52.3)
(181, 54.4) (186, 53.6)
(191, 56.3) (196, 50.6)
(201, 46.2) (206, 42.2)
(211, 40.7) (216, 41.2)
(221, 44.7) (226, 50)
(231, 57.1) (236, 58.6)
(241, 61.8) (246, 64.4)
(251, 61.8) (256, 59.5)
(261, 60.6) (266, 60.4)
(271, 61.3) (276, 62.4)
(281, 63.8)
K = 40.7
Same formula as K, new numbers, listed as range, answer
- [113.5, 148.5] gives 41.3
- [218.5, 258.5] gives 44.7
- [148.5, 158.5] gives 52.4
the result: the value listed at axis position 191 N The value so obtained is 56.3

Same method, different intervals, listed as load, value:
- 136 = 49.1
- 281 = 63.8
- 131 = 51.7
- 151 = 52.4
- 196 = 50.6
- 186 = 53.6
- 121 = 50.3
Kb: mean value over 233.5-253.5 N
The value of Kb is 61.6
